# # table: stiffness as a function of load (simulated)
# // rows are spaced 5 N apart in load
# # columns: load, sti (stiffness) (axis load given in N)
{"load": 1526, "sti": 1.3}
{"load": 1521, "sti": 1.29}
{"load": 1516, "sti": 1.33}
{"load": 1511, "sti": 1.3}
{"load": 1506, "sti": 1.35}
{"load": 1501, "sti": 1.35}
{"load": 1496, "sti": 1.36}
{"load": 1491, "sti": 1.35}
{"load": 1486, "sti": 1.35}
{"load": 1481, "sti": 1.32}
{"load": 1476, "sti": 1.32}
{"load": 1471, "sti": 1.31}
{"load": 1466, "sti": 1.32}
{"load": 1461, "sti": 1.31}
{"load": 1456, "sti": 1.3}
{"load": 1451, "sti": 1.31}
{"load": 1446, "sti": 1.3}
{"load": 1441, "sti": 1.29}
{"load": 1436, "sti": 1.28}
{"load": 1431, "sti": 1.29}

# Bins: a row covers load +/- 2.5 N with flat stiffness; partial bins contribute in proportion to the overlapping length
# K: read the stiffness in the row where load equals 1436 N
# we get 1.28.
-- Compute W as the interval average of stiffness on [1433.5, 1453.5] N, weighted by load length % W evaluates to 1.3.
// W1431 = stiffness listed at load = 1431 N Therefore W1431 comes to 1.29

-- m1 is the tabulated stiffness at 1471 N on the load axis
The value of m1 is 1.31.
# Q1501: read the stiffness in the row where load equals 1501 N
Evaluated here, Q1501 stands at 1.35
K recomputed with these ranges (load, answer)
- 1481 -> 1.32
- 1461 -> 1.31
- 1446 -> 1.3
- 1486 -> 1.35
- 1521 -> 1.29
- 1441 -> 1.29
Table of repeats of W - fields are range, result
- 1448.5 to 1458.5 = 1.31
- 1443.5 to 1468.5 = 1.31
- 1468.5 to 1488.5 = 1.33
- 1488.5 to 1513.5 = 1.34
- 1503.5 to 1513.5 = 1.32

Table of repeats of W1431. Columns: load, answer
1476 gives 1.32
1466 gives 1.32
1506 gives 1.35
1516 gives 1.33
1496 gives 1.36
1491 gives 1.35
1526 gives 1.3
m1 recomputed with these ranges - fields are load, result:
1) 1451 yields 1.31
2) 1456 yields 1.3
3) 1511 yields 1.3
